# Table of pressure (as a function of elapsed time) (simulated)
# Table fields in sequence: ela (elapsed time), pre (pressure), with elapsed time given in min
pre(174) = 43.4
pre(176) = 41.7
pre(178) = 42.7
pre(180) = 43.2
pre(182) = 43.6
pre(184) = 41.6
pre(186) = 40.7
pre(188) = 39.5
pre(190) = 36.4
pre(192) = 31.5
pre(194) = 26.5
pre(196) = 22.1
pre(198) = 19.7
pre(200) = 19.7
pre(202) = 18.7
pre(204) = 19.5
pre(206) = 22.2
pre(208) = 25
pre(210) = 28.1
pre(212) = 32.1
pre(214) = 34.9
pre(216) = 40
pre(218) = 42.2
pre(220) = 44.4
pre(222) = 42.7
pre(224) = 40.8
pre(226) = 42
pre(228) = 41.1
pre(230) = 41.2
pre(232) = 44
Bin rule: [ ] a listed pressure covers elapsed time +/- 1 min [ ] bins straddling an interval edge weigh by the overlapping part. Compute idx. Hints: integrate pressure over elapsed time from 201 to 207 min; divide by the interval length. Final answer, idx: 20.1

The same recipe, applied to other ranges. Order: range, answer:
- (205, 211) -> 25.1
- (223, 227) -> 41.4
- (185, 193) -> 37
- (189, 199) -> 27.2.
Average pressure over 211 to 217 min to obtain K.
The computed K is 35.7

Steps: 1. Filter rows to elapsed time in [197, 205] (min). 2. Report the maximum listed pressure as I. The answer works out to 19.7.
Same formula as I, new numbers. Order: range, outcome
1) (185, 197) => 40.7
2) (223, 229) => 42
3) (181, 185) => 43.6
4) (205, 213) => 32.1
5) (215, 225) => 44.4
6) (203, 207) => 22.2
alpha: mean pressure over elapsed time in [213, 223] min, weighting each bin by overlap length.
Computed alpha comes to 40.8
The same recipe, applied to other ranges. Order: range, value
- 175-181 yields 42.5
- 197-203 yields 19.4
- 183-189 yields 40.6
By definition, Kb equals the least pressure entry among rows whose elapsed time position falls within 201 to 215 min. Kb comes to 18.7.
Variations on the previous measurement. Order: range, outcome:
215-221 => 40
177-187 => 40.7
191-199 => 19.7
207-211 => 25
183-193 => 31.5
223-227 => 40.8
